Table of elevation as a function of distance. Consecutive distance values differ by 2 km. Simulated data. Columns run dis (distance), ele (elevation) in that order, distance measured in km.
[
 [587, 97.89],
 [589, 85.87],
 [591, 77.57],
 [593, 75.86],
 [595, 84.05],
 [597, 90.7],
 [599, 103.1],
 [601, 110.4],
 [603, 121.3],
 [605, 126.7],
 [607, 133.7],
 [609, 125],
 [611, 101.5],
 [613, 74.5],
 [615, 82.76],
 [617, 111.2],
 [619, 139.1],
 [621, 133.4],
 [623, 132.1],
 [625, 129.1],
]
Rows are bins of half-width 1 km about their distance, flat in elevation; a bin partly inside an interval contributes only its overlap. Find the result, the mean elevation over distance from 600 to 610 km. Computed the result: 123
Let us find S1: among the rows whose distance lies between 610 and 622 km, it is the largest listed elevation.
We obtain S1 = 139.1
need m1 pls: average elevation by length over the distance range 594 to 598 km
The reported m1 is 87.4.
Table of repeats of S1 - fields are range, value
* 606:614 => 133.7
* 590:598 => 90.7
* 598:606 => 126.7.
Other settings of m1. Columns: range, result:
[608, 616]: 95.9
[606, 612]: 120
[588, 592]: 81.7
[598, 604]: 112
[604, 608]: 130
